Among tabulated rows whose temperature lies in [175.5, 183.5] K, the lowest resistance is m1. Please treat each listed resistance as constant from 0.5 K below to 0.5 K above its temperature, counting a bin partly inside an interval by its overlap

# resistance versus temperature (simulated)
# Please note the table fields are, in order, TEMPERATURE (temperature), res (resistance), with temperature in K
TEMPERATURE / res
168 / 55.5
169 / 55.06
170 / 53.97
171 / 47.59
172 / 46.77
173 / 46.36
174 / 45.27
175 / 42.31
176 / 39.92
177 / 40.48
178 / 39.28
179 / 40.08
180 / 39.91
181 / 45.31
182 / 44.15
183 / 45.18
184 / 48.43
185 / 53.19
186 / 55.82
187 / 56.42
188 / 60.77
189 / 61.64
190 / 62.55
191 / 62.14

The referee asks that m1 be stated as 39.28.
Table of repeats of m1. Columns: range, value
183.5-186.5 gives 48.43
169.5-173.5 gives 46.36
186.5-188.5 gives 56.42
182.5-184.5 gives 45.18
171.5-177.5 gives 39.92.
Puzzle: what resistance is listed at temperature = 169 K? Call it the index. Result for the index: 55.06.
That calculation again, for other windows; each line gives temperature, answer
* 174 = 45.27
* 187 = 56.42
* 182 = 44.15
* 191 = 62.14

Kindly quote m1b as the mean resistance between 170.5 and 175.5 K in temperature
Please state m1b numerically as 45.7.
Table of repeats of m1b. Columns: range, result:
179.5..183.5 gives 43.6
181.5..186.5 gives 49.4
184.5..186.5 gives 54.5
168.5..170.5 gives 54.5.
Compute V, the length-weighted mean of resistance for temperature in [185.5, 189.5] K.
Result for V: 58.7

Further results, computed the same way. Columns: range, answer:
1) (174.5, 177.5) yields 40.9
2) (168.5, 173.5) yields 50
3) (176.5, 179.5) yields 39.9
